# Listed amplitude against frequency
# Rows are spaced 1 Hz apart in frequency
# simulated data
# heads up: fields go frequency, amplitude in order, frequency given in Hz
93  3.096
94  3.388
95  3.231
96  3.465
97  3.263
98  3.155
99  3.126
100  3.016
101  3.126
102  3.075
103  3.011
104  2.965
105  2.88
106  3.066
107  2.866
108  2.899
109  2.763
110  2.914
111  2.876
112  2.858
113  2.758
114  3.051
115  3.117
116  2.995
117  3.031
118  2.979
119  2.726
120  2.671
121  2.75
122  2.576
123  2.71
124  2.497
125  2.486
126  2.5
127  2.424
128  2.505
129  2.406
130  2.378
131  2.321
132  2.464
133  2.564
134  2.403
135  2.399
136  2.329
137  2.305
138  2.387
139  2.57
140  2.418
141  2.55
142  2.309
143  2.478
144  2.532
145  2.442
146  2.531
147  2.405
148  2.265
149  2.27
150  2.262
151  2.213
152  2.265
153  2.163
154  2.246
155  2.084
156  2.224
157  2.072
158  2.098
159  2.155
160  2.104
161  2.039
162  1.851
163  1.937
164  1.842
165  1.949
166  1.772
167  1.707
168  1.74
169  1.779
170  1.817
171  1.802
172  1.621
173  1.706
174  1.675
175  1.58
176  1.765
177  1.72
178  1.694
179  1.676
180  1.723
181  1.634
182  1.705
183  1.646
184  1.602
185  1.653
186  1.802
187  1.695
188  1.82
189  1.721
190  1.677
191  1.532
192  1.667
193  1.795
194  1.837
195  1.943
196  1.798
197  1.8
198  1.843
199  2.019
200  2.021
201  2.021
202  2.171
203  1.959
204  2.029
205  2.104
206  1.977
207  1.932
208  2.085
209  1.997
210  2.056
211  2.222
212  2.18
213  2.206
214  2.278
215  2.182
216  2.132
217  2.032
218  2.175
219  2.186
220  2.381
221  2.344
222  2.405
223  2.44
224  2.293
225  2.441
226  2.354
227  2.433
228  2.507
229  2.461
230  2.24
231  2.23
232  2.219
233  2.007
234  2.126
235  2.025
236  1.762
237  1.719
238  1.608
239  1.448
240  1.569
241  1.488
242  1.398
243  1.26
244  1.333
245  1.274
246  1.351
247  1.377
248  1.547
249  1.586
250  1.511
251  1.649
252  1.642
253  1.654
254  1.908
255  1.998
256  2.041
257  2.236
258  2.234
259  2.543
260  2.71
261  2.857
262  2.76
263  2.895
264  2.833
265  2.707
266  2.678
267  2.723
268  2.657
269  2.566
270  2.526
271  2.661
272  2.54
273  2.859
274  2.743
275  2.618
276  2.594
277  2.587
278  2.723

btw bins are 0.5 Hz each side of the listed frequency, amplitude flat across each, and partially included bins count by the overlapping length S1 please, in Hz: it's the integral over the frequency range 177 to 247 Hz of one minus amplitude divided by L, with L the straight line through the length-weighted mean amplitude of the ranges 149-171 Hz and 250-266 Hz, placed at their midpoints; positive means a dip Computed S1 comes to 7.7 Hz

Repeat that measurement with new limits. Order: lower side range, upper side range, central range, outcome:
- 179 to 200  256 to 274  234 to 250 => 5.6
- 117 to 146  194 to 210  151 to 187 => 6.1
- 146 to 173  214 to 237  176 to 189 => 2.5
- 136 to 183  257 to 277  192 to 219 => 3.3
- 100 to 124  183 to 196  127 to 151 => 0.7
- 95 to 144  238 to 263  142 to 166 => 3.0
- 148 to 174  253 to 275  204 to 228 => 0.7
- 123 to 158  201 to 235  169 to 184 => 3.9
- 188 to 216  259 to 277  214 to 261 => 7.2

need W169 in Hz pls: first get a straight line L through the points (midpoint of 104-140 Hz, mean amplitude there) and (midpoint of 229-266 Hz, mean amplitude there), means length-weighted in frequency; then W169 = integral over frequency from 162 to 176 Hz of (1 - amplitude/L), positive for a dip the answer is 3.71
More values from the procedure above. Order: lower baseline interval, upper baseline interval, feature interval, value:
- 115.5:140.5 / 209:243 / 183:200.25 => 3.7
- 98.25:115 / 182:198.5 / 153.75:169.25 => 1.3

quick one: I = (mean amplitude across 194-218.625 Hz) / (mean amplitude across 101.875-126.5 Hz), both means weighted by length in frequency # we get 0.7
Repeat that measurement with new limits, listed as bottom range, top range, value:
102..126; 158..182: 0.63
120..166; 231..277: 0.91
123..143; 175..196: 0.70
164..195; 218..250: 1.12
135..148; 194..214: 0.83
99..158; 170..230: 0.76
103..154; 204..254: 0.75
